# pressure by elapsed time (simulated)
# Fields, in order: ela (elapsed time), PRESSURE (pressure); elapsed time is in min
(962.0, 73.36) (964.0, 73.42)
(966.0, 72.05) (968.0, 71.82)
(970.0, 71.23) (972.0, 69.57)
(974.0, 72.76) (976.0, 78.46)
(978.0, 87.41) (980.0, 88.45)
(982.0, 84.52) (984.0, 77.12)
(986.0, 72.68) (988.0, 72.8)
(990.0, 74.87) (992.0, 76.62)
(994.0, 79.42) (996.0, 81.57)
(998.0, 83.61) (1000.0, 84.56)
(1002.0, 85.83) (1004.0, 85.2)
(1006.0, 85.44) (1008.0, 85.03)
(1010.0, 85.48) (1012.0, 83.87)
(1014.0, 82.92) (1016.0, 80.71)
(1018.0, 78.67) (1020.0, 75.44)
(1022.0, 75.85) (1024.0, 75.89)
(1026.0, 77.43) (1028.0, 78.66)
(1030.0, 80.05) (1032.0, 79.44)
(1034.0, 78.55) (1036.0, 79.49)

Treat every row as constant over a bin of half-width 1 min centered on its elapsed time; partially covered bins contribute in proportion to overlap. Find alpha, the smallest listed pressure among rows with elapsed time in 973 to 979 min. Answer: 72.76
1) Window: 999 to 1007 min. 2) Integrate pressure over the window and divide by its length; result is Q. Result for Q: 85.3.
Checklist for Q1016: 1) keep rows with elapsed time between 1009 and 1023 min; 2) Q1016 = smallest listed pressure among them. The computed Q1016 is 75.44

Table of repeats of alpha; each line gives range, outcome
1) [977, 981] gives 87.41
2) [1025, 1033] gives 77.43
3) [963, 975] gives 69.57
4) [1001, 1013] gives 83.87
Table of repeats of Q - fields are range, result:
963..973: 71.6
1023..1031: 78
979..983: 86.5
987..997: 77.1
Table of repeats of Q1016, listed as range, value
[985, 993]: 72.68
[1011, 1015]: 82.92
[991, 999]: 76.62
